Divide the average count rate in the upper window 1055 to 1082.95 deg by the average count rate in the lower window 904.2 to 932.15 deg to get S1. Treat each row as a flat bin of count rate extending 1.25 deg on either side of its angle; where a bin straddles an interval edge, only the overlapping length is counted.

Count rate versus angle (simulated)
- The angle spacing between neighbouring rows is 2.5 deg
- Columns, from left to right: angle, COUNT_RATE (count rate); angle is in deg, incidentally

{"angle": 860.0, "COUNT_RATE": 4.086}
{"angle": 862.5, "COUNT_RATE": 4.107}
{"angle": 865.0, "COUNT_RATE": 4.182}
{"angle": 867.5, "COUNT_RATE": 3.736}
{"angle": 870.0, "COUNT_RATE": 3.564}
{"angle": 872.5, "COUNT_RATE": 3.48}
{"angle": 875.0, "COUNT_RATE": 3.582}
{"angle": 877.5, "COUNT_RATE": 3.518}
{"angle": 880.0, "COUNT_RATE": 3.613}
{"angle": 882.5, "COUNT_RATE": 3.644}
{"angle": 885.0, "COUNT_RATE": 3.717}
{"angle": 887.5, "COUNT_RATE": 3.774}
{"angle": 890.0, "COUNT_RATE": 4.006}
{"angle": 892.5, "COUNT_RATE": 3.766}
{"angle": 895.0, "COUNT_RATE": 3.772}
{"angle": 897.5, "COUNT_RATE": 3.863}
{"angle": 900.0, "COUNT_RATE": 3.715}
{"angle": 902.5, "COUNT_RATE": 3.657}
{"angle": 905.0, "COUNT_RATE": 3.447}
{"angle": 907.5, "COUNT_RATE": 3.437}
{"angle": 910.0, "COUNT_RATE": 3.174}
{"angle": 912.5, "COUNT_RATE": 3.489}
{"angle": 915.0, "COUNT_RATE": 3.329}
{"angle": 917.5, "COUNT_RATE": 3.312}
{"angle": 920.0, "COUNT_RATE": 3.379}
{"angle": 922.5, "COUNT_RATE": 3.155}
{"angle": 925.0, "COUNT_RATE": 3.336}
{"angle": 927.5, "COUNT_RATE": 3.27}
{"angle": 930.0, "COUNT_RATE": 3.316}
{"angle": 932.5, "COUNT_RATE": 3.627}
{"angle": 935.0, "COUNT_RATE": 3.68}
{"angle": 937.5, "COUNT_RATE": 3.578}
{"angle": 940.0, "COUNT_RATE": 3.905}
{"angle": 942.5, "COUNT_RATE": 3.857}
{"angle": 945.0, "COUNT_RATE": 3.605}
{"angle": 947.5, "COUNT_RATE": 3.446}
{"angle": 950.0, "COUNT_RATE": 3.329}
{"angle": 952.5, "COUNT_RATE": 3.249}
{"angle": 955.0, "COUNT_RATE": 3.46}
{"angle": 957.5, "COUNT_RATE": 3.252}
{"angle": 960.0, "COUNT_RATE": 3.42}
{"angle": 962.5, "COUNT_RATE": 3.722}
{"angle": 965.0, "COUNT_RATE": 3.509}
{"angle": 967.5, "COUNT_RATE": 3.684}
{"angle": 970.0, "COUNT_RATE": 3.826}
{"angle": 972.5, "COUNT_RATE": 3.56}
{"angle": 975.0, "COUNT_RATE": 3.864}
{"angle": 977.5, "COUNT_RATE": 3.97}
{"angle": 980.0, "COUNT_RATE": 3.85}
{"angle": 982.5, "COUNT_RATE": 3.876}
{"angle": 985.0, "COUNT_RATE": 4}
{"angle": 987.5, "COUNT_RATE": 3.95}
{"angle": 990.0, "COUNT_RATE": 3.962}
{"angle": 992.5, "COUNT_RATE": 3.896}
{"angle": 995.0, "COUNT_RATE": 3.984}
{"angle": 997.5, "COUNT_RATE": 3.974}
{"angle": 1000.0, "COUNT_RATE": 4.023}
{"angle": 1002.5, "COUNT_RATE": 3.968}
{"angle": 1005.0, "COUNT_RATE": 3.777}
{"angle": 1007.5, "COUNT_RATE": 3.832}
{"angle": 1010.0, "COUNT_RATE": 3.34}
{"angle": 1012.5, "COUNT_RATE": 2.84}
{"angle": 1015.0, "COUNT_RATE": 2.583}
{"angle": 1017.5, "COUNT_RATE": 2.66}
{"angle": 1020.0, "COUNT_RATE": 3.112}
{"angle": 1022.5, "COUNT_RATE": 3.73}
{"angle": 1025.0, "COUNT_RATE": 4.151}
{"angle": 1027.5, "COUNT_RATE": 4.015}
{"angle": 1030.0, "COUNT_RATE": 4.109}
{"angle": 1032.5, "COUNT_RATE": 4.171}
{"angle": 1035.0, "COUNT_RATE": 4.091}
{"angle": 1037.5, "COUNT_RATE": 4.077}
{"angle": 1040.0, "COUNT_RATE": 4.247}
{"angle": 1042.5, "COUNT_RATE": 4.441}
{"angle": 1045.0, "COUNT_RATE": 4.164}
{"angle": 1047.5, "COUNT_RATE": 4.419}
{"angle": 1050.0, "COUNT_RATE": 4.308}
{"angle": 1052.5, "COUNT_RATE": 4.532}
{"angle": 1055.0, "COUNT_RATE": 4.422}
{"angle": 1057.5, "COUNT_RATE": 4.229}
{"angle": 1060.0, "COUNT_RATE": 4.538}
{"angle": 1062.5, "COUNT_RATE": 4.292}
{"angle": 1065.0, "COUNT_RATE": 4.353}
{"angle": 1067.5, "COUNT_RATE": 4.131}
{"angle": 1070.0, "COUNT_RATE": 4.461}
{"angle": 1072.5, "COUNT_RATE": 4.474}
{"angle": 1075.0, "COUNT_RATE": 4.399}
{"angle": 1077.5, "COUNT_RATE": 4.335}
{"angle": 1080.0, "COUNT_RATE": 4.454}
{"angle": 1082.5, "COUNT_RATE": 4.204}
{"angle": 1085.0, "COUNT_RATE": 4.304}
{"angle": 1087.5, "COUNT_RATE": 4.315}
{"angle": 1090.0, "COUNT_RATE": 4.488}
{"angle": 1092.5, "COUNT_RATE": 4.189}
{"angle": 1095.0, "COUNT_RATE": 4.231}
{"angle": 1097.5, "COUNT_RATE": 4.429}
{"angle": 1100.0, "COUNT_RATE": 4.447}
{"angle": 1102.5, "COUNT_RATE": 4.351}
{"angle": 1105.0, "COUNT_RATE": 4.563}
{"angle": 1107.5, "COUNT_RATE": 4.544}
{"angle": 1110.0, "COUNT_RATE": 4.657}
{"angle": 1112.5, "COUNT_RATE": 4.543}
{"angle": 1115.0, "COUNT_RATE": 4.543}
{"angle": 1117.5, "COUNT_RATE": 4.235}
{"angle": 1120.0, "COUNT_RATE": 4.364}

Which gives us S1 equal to 1.3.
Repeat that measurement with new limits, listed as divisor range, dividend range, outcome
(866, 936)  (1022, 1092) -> 1.21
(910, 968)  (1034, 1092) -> 1.25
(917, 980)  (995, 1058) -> 1.10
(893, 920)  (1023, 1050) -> 1.19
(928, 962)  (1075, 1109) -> 1.24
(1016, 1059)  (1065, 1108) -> 1.08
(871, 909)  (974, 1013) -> 1.05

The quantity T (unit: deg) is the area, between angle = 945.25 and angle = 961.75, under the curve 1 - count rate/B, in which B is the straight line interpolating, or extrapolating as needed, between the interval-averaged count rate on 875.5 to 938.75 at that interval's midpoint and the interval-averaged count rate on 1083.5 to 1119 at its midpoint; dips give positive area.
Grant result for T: 1.6 deg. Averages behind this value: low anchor 3.54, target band 3.39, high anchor 4.42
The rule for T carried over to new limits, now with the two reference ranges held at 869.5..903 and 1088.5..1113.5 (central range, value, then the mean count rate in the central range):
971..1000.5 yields 0.99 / 3.91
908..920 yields 1.43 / 3.34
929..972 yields 3.94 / 3.56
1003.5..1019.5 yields 3.67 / 3.18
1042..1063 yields -0.49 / 4.37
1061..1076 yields -0.09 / 4.35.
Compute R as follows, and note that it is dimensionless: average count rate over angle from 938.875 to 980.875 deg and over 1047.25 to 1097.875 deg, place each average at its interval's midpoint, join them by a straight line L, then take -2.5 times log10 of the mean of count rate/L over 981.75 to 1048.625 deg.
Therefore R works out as 0.04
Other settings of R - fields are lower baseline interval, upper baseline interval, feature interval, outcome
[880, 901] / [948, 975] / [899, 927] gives 0.091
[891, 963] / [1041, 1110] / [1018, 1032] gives 0.083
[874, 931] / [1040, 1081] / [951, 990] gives 0.060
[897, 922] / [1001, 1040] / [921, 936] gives 0.032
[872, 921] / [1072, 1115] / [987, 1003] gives 0.009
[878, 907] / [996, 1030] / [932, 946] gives -0.018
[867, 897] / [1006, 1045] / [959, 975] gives 0.017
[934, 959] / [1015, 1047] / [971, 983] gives -0.048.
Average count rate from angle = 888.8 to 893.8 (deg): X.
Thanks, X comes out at 3.88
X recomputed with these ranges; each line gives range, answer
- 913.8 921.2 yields 3.34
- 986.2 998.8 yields 3.95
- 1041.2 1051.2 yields 4.33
